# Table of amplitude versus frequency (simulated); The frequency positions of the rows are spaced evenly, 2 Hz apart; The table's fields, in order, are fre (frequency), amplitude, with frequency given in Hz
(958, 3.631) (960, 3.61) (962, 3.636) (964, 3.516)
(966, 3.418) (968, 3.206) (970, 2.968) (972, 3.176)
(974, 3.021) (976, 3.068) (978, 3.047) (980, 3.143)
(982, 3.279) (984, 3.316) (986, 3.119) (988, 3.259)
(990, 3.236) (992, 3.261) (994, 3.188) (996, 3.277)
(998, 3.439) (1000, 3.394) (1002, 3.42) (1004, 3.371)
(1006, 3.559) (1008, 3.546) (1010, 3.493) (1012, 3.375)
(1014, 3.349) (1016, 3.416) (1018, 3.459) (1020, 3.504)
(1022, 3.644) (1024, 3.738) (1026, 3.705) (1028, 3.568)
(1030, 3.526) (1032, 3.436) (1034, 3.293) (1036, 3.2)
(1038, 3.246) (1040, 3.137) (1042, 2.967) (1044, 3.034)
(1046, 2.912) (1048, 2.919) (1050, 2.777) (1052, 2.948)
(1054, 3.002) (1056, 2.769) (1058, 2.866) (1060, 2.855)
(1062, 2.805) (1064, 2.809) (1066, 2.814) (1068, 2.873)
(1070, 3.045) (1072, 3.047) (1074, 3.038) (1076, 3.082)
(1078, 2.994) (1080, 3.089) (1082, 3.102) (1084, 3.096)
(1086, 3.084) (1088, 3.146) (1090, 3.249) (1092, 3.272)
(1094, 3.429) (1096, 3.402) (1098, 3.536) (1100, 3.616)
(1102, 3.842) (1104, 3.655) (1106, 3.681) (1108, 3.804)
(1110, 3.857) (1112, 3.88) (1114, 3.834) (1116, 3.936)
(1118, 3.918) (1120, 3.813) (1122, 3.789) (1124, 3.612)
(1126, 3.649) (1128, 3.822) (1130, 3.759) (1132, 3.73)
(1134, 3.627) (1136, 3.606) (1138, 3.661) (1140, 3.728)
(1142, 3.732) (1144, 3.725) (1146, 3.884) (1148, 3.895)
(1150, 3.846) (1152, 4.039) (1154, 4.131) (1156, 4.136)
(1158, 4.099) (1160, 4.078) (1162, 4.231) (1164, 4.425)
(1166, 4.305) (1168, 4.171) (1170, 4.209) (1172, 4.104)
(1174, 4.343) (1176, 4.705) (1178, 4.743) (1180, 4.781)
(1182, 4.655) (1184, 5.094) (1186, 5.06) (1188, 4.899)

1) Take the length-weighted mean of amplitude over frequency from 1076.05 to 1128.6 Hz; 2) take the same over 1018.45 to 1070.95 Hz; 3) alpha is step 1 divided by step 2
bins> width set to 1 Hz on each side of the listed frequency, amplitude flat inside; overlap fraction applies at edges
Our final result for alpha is 1.13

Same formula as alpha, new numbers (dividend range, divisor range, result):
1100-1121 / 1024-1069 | 1.24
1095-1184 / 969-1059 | 1.22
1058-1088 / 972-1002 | 0.93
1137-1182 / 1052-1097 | 1.37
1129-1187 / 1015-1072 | 1.32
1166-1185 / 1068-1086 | 1.48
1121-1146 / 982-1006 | 1.12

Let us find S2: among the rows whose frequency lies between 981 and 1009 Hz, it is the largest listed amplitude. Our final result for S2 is 3.559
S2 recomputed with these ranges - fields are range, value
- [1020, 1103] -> 3.842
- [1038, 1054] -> 3.246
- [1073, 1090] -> 3.249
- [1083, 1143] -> 3.936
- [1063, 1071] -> 3.045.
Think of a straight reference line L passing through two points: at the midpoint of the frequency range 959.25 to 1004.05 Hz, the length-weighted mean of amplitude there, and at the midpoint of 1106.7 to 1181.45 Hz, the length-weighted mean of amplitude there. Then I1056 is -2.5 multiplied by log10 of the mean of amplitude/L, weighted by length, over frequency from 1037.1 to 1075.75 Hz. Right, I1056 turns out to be 0.22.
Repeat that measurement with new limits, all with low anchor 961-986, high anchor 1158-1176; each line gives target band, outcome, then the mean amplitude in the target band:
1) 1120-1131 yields 0.08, 3.73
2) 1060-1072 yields 0.28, 2.88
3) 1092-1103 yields 0.10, 3.54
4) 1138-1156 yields 0.07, 3.88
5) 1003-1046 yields 0.03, 3.4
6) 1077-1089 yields 0.23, 3.09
